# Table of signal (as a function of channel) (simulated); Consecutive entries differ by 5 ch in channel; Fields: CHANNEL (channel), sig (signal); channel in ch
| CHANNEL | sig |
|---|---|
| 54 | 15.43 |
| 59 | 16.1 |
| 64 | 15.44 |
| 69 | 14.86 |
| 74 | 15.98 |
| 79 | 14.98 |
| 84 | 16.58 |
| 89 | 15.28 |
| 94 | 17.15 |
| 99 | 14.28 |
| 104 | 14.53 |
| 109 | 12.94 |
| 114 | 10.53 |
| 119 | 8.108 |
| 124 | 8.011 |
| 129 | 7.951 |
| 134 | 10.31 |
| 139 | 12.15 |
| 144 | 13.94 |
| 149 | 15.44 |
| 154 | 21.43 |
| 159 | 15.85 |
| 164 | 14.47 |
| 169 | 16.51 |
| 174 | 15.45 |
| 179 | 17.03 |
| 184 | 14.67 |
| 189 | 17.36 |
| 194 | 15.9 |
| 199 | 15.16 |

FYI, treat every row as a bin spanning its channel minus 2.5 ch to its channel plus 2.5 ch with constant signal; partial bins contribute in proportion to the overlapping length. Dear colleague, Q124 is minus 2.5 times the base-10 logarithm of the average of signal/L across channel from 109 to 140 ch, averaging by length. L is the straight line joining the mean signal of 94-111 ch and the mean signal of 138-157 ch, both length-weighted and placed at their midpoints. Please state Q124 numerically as 0.49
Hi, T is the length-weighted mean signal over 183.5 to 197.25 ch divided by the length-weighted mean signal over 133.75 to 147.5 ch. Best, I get 1.27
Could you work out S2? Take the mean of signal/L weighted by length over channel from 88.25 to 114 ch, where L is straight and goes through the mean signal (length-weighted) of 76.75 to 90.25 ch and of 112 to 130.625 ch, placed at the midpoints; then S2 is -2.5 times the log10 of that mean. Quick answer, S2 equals -0.16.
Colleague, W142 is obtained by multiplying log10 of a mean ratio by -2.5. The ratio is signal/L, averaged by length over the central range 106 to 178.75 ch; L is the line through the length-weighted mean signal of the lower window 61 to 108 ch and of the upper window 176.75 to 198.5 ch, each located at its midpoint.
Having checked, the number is 0.20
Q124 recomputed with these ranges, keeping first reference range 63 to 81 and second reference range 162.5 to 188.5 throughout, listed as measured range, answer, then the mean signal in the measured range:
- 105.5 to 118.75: 0.34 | 11.3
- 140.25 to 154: 0.00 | 15.7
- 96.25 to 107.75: 0.08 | 14.3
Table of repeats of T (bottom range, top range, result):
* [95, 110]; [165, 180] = 1.12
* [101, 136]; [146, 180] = 1.59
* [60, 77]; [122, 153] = 0.77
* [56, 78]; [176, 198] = 1.04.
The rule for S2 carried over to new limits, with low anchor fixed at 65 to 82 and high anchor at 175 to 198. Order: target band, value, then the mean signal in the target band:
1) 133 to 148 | 0.242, 12.6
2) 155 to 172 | -0.011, 16.1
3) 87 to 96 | -0.052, 16.2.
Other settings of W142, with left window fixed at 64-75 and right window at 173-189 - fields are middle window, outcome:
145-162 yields -0.09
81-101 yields -0.03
